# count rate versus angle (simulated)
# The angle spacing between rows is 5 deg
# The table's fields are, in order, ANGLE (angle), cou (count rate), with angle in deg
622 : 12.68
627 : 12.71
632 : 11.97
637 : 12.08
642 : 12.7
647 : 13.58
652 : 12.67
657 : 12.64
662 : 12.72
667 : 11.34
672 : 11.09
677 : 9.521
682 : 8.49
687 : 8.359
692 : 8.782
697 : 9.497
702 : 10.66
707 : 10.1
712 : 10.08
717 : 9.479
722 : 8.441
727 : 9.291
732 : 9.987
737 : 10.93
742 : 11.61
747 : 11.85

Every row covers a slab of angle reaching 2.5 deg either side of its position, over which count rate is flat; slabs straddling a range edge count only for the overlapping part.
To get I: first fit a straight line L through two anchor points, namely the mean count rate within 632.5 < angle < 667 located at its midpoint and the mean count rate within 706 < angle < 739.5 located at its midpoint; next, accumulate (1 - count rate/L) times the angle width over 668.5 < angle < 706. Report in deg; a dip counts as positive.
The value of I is 5.2 deg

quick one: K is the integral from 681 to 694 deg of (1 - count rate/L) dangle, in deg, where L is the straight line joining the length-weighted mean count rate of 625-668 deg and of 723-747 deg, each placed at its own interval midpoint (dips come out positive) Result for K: 3.4 deg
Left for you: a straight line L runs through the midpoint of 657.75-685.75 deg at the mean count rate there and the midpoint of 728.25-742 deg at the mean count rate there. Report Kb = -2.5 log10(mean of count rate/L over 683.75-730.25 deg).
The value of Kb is 0.13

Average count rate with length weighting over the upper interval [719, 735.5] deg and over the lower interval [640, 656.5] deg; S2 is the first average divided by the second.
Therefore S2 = 0.72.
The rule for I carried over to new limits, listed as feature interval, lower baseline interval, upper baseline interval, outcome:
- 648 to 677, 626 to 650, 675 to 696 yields -3.5 deg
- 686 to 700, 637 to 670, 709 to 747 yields 2.8 deg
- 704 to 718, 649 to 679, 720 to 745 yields 0.9 deg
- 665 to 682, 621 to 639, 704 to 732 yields 1.0 deg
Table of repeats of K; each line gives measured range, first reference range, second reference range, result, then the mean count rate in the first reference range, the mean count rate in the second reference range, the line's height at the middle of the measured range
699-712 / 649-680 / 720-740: 0.20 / 11.6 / 9.74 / 10.5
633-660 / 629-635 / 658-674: -1.68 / 12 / 11.8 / 11.9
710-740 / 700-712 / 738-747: 3.38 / 10.3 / 11.6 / 11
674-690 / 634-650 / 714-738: 3.39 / 12.8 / 9.55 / 11.2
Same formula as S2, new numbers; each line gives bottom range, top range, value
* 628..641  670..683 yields 0.80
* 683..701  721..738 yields 1.07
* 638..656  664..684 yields 0.79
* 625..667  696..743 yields 0.79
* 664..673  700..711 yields 0.91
